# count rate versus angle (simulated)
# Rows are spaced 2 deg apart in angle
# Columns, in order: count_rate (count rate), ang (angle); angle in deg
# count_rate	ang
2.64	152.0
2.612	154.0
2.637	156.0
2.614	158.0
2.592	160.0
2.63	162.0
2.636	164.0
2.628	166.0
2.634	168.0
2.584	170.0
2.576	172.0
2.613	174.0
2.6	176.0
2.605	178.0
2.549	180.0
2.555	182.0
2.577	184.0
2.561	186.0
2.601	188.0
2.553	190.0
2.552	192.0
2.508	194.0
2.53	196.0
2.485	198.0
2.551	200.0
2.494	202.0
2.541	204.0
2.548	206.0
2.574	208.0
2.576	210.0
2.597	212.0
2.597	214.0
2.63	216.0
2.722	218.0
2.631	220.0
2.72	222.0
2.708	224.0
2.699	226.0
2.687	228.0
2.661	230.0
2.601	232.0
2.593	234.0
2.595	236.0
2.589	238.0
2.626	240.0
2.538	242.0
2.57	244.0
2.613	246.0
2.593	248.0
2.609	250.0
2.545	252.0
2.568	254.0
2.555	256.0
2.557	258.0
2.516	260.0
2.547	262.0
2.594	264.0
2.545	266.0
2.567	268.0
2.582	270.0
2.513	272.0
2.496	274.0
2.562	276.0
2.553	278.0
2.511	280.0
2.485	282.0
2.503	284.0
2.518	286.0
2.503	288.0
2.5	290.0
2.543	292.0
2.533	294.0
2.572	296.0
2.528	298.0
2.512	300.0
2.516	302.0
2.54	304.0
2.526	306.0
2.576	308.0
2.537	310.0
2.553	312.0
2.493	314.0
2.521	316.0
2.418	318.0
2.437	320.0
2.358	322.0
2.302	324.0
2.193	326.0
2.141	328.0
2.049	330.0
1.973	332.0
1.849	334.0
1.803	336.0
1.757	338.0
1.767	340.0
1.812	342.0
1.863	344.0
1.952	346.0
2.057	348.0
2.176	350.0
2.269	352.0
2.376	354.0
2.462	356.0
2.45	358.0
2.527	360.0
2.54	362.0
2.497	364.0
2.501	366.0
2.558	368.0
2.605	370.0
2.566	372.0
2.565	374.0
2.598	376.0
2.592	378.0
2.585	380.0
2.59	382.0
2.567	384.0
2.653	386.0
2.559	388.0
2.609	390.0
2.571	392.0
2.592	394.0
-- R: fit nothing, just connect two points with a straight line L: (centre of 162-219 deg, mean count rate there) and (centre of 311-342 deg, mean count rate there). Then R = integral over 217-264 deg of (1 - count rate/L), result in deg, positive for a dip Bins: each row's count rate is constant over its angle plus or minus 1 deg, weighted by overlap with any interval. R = -3.6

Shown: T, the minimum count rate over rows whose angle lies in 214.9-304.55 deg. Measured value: 2.485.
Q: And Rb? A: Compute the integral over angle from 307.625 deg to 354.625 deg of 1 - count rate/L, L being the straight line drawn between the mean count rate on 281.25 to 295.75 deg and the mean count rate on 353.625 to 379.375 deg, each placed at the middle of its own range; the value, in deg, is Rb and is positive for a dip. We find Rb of 6.6 deg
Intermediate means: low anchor 2.52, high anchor 2.53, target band 2.17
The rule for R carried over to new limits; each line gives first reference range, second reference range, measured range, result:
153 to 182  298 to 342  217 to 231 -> -1.2 deg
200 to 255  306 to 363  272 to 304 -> -1.7 deg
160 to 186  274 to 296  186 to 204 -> 0.3 deg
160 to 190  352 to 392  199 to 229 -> -0.4 deg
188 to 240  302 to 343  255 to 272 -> -0.9 deg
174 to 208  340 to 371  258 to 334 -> -2.3 deg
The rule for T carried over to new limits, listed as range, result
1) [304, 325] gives 2.302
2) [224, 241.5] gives 2.589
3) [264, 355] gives 1.757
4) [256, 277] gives 2.496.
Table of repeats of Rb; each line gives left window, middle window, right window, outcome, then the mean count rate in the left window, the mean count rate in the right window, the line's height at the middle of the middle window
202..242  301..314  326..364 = -1.5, 2.62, 2.11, 2.27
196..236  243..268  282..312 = 0.0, 2.61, 2.53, 2.57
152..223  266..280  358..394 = 0.2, 2.59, 2.57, 2.58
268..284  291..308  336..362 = -1.0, 2.53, 2.13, 2.4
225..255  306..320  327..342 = -3.1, 2.61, 1.9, 2.06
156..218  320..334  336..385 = 1.3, 2.58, 2.33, 2.38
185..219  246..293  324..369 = -3.3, 2.57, 2.17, 2.38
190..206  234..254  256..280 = -0.4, 2.53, 2.55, 2.54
